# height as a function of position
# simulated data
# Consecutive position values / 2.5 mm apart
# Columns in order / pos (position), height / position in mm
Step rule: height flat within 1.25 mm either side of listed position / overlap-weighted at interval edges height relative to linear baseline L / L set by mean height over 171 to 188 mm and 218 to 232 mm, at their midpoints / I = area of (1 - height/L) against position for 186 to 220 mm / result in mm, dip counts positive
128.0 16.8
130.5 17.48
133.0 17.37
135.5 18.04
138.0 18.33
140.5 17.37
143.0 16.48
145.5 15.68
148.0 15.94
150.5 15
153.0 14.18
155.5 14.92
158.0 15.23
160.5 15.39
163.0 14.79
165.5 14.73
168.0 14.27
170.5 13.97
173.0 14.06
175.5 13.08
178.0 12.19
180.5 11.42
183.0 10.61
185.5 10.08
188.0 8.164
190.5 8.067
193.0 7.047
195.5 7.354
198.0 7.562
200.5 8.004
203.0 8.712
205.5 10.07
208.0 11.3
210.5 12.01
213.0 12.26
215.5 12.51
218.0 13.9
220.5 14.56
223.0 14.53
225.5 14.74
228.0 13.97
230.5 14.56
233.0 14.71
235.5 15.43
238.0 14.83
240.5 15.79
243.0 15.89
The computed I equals 8.6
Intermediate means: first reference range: 11.7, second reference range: 14.4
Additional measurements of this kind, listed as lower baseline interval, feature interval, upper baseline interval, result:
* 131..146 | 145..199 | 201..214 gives 7.04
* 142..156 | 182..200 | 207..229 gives 7.35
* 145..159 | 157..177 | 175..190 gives -2.29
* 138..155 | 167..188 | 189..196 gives -3.83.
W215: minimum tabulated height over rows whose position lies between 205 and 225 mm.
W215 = 10.07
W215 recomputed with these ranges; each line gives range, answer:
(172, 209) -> 7.047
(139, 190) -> 8.164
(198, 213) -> 7.562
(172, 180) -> 12.19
